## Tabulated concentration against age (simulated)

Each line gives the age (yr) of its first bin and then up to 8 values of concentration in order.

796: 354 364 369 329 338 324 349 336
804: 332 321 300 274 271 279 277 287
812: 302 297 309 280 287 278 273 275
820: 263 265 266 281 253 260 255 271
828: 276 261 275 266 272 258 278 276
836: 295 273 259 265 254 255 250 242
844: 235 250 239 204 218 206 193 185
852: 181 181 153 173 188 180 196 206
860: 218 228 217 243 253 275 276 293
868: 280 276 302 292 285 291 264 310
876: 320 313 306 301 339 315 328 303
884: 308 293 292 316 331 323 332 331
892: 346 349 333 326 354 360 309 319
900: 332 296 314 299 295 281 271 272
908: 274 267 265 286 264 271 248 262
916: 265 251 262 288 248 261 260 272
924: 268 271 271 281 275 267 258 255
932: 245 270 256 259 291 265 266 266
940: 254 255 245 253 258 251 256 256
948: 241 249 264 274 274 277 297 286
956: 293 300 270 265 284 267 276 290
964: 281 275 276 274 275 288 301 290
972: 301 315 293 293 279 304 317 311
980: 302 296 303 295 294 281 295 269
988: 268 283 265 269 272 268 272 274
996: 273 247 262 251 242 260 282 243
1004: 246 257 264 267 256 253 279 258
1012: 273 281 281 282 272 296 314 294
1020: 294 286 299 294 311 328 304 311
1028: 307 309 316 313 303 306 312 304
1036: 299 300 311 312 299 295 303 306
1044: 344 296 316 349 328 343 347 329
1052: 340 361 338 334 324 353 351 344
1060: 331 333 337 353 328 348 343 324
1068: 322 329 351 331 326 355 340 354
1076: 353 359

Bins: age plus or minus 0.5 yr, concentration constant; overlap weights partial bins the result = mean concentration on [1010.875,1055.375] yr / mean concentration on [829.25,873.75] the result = 1.3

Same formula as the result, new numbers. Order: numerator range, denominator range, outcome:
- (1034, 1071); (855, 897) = 1.14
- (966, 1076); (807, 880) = 1.17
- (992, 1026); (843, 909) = 1.00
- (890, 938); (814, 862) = 1.17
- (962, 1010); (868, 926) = 0.94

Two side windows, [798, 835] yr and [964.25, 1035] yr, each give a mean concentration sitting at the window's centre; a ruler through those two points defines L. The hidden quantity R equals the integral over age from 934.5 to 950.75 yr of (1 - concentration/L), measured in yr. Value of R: 1.6 yr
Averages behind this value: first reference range 288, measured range 258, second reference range 285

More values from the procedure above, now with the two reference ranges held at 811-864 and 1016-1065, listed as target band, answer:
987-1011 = 3.2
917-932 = 0.6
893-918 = -2.1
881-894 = -2.8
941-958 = 1.1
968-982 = -0.2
